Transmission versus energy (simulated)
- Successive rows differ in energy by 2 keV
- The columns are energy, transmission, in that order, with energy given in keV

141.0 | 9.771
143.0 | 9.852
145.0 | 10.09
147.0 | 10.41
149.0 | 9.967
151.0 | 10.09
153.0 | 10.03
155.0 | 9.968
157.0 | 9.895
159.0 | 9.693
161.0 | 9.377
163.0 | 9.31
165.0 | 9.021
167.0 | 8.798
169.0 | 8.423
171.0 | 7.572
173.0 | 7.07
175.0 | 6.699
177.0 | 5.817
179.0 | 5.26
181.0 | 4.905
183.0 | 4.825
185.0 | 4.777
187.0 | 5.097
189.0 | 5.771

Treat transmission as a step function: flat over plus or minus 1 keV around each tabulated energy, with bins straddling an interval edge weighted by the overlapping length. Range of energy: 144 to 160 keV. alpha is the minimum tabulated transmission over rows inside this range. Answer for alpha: 9.693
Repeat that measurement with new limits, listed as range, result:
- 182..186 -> 4.777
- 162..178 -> 5.817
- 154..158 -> 9.895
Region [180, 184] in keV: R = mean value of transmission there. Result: 4.87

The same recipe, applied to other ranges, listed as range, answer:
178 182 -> 5.08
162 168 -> 9.04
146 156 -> 10.1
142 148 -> 10.1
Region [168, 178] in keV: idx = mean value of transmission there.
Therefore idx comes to 7.12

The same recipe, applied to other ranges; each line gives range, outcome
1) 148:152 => 10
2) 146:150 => 10.2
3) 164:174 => 8.18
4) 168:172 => 8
